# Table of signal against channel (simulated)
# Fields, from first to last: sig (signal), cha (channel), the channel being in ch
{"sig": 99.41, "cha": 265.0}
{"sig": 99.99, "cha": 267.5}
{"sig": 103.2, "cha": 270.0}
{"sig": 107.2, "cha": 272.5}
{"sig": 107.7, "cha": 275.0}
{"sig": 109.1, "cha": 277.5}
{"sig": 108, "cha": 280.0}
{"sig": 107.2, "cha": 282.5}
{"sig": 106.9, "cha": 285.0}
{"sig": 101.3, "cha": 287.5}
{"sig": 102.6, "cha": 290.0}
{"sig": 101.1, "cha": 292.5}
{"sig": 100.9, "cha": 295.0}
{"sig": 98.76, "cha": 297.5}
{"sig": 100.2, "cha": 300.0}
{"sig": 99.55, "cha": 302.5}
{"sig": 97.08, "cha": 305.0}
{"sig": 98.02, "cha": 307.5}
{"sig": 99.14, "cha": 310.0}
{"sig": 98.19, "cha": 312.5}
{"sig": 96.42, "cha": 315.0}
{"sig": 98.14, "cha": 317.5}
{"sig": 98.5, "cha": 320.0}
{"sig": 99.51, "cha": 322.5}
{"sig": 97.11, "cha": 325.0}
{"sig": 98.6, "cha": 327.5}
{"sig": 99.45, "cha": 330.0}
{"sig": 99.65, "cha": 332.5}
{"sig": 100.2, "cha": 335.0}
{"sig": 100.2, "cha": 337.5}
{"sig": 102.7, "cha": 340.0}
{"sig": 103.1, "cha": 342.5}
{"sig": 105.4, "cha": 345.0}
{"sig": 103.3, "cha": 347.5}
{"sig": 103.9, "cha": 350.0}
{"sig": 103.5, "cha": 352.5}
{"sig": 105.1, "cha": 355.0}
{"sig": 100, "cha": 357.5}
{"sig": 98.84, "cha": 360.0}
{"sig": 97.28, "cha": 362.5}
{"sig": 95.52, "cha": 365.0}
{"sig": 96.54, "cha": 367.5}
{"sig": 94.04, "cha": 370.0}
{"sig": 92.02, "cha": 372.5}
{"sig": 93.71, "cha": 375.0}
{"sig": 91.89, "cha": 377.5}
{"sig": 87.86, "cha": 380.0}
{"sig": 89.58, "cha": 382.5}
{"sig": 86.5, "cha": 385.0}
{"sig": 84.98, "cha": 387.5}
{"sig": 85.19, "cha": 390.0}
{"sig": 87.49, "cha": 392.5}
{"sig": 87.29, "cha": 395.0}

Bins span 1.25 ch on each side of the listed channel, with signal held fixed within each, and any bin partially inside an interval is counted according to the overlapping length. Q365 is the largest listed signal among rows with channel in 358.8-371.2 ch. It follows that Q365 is 98.84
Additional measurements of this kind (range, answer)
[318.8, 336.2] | 100.2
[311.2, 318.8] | 98.19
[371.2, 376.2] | 93.71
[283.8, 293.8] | 106.9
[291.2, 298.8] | 101.1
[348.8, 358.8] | 105.1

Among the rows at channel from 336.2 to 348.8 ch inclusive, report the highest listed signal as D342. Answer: 105.4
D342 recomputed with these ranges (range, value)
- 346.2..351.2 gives 103.9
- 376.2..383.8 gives 91.89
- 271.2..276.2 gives 107.7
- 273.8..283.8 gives 109.1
